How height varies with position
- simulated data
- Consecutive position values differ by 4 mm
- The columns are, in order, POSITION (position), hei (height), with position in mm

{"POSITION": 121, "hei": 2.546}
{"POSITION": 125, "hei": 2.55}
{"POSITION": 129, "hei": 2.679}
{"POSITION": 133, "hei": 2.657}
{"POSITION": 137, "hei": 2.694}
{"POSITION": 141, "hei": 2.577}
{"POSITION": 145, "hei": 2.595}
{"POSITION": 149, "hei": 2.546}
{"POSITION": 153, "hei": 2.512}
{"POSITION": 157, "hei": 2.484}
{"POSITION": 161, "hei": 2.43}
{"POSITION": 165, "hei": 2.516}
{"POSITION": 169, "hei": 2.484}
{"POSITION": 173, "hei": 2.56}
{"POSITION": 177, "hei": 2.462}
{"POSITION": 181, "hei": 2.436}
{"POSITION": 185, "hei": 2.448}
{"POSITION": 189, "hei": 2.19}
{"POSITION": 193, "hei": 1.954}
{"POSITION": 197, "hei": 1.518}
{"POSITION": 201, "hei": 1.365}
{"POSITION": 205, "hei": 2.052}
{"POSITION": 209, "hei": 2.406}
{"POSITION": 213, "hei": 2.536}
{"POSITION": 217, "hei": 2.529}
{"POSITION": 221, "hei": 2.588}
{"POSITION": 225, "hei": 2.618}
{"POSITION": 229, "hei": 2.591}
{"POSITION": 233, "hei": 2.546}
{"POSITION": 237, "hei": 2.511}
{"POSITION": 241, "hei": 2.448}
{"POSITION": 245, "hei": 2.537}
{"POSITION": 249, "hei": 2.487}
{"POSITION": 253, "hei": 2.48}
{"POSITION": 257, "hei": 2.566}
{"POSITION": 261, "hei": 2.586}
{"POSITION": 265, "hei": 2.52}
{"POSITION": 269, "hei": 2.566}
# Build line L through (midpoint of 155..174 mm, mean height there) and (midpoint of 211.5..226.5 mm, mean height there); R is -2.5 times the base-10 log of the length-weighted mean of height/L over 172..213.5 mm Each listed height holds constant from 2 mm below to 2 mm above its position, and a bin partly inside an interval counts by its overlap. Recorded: 0.18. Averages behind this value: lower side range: 2.49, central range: 2.15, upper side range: 2.57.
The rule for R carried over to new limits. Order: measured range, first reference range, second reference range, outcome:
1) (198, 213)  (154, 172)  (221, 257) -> 0.25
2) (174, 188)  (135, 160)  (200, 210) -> -0.11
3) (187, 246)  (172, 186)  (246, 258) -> 0.09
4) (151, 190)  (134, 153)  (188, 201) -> -0.14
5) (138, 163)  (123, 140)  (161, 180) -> 0.02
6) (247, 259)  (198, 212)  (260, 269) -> -0.03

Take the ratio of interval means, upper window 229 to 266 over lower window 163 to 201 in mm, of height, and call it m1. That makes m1 1.1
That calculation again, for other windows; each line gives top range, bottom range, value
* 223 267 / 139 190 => 1.02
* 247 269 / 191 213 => 1.32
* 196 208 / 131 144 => 0.65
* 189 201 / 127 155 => 0.67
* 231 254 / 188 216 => 1.24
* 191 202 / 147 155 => 0.65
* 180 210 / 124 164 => 0.79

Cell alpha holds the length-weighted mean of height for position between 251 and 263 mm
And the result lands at 2.54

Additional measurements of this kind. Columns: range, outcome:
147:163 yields 2.49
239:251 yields 2.49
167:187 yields 2.48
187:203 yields 1.76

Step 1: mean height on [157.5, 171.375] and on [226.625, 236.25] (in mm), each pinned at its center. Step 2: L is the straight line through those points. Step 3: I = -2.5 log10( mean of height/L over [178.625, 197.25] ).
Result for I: 0.156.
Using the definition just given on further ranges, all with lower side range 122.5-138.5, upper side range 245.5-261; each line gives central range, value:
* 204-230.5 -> 0.030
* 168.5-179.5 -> 0.042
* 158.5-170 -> 0.056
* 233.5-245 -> 0.017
